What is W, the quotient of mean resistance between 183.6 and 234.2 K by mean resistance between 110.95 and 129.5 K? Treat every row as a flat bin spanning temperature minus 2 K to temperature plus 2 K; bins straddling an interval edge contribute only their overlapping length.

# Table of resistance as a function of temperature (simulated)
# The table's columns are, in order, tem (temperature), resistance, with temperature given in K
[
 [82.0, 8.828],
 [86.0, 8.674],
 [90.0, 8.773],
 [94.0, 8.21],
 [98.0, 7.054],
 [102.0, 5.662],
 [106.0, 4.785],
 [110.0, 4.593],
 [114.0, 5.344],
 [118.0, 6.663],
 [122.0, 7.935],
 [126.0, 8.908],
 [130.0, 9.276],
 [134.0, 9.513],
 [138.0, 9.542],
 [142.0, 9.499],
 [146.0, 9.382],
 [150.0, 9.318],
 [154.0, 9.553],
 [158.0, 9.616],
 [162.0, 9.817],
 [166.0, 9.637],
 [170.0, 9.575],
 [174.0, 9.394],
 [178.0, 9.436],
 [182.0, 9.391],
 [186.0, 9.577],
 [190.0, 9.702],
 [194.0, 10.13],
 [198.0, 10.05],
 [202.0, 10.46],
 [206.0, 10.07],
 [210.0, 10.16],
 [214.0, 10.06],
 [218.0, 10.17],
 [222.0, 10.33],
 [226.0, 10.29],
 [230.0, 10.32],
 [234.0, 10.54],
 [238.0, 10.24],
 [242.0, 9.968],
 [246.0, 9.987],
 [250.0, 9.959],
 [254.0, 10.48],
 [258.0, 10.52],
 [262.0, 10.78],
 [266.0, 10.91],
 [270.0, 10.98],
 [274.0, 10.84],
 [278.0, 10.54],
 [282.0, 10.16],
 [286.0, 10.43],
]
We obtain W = 1.40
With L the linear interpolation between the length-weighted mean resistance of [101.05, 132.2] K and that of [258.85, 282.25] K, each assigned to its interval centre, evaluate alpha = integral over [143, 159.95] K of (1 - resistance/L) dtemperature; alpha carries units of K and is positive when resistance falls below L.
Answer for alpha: -4.1 K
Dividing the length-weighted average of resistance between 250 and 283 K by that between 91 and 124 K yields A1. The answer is 1.7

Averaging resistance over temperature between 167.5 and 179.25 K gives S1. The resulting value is 9.48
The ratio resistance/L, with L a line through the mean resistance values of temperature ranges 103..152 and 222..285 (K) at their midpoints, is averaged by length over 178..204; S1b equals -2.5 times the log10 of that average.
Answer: -0.08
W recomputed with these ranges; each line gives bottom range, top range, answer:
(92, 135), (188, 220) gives 1.44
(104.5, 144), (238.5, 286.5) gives 1.37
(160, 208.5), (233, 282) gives 1.07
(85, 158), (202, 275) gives 1.30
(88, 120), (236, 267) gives 1.62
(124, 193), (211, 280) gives 1.10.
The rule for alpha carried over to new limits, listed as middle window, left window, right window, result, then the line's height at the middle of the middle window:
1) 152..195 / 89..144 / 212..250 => -3.7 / 8.86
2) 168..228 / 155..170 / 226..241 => 0.5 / 10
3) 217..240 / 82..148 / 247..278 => -0.8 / 9.96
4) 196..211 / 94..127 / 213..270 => -1.6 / 9.21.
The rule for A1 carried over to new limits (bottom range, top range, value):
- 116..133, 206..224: 1.23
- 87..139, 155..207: 1.32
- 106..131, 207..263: 1.50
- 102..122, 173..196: 1.71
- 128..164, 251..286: 1.12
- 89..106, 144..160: 1.35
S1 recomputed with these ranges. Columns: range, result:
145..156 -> 9.42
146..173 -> 9.56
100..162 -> 8.03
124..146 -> 9.35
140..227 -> 9.8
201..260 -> 10.2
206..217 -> 10.1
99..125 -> 6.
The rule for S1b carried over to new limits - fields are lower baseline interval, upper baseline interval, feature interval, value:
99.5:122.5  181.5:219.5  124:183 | -0.227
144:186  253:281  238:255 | 0.040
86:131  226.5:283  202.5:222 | -0.079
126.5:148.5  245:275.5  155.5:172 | -0.001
